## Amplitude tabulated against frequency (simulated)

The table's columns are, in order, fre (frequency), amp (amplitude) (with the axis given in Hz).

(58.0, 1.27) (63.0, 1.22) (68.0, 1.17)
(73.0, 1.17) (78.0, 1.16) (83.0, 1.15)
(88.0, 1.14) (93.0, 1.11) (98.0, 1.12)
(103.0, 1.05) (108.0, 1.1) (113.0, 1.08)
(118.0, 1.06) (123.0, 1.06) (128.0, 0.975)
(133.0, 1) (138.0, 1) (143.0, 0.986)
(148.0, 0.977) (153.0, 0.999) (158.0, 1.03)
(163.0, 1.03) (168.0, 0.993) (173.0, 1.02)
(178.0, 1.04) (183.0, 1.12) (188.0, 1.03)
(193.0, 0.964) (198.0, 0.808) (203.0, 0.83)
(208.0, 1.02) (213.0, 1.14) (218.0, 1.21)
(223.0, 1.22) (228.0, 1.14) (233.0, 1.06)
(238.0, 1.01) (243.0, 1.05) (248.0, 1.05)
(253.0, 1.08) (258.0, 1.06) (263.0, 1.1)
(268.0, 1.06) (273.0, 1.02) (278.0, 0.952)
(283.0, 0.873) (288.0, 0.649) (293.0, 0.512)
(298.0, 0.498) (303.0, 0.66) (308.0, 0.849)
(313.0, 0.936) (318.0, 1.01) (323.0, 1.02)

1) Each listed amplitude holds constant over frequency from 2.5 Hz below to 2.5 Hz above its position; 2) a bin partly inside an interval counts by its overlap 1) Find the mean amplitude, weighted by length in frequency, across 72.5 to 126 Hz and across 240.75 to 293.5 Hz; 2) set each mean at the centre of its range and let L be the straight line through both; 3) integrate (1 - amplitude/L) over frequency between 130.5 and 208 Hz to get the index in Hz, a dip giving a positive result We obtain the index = 4.17 Hz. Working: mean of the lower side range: 1.11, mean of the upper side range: 0.962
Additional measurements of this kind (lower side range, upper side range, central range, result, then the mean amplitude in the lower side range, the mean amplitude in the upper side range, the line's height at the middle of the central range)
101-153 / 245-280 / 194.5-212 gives 2.1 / 1.03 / 1.05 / 1.04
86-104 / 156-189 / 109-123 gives 0.2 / 1.11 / 1.04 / 1.09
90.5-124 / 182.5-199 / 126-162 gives 1.4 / 1.08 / 0.979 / 1.04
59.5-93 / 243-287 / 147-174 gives 2.2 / 1.17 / 1.01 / 1.1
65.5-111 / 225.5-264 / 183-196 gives 0.9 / 1.13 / 1.07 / 1.09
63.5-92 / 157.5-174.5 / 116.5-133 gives 0.9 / 1.16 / 1.02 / 1.08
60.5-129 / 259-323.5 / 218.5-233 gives -3.4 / 1.11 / 0.857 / 0.943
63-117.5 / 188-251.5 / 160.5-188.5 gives 0.8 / 1.13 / 1.04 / 1.07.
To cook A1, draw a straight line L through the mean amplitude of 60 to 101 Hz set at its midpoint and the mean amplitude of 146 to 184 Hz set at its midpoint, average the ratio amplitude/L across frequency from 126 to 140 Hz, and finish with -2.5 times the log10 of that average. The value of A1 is 0.09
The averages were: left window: 1.16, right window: 1.02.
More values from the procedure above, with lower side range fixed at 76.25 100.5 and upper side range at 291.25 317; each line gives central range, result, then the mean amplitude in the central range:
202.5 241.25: -0.24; 1.09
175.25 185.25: -0.13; 1.08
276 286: -0.18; 0.897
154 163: -0.03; 1.02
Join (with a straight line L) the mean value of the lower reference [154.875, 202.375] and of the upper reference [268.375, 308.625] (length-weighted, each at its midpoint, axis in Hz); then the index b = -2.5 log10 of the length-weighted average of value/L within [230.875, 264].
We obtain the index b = -0.24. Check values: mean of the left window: 0.997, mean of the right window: 0.763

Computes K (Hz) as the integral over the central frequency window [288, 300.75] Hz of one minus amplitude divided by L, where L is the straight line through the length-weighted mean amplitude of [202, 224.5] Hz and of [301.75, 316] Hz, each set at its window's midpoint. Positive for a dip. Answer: 4.94 Hz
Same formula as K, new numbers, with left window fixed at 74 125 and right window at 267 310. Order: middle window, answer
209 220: -3.0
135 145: 0.4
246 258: -3.2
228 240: -2.6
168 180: -0.6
